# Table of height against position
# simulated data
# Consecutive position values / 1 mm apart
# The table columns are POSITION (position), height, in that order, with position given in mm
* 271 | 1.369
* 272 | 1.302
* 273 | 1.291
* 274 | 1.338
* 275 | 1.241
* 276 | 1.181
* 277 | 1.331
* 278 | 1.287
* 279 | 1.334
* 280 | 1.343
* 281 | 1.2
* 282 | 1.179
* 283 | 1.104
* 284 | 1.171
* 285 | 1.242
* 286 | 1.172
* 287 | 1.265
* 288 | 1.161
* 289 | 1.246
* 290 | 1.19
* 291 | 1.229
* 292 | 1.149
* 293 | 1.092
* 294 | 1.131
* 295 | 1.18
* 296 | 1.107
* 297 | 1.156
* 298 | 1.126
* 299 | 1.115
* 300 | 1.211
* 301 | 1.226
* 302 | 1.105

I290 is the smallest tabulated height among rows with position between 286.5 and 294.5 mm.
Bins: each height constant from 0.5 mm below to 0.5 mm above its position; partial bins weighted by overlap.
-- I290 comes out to 1.092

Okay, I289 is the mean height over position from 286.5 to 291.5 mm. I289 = 1.22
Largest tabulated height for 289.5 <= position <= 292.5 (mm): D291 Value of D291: 1.229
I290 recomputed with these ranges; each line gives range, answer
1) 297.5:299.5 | 1.115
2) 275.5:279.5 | 1.181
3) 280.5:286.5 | 1.104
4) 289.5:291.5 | 1.19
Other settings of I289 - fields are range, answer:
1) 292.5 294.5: 1.11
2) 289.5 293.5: 1.17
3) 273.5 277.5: 1.27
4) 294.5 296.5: 1.14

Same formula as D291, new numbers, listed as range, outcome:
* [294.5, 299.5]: 1.18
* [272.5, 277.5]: 1.338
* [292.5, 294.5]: 1.131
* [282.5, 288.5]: 1.265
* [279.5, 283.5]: 1.343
